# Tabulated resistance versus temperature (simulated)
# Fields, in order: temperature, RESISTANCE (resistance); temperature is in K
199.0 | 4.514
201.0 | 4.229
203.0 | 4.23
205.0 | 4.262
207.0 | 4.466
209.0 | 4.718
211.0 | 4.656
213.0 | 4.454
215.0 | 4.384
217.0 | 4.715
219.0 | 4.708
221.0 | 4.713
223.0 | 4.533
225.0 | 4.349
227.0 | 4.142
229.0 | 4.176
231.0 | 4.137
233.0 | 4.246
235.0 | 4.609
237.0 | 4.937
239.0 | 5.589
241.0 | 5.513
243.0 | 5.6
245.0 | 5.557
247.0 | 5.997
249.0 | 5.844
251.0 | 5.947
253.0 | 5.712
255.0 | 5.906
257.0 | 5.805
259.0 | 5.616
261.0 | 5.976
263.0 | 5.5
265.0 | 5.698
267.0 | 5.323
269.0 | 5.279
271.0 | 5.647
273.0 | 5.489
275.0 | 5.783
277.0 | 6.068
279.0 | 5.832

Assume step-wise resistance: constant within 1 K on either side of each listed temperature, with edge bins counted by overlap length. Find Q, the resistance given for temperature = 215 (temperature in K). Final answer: 4.384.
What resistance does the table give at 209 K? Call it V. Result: 4.718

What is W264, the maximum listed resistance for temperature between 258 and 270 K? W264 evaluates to 5.976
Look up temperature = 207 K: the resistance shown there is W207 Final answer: 4.466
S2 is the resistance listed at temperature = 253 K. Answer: 5.712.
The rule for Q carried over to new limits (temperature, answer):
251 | 5.947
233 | 4.246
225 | 4.349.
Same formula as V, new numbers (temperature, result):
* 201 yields 4.229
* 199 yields 4.514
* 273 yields 5.489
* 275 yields 5.783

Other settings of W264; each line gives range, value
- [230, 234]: 4.246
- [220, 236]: 4.713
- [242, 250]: 5.997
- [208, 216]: 4.718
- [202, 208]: 4.466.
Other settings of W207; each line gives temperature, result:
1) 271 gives 5.647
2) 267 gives 5.323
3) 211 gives 4.656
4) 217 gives 4.715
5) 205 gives 4.262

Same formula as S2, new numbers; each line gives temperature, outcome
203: 4.23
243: 5.6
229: 4.176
